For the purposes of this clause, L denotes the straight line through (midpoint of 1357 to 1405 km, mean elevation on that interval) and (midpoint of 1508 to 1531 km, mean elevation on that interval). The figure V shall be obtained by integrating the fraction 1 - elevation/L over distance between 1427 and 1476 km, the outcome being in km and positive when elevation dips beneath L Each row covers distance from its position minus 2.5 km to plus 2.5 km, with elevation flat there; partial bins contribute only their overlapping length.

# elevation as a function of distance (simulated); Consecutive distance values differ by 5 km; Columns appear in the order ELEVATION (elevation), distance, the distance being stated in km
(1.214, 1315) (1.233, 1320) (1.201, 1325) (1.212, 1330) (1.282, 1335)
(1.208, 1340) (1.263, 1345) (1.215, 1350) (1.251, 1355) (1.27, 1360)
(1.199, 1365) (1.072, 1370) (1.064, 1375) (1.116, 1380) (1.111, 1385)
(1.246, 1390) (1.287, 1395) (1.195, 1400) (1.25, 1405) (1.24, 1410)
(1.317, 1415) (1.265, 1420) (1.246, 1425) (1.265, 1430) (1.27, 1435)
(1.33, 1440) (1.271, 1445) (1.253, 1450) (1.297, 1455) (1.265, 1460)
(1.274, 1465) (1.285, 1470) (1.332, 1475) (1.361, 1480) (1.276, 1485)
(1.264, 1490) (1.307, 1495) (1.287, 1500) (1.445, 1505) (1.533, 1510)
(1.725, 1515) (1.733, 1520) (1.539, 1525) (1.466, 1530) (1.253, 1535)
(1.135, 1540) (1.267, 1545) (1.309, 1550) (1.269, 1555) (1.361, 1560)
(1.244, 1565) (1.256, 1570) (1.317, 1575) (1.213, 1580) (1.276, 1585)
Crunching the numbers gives 4.0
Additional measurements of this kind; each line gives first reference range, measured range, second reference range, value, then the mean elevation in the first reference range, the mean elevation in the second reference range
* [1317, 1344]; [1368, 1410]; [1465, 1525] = 3.96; 1.23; 1.41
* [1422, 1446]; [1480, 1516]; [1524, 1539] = -1.19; 1.28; 1.38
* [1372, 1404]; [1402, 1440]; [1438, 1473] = -1.31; 1.17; 1.28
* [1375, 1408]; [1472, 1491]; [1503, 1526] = 2.30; 1.19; 1.6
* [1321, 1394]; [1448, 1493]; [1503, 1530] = 5.57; 1.2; 1.59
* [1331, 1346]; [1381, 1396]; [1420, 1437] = 0.68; 1.25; 1.26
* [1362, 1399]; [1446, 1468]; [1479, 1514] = 0.42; 1.16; 1.37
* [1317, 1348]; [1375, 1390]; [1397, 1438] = 1.44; 1.23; 1.26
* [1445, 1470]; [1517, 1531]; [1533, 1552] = -3.93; 1.27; 1.24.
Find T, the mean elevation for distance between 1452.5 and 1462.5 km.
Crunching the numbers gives 1.28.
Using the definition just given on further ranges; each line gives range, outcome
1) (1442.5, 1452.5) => 1.26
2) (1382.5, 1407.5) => 1.22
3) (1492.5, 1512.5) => 1.39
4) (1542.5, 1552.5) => 1.29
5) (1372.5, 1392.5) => 1.13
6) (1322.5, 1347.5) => 1.23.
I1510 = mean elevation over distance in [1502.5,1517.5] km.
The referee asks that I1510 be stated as 1.57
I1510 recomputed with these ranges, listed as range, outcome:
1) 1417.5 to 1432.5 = 1.26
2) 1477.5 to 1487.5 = 1.32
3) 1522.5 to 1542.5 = 1.35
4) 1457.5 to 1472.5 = 1.27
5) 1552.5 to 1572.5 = 1.28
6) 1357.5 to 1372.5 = 1.18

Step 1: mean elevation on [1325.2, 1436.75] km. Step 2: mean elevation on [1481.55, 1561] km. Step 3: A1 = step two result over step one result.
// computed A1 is 1.1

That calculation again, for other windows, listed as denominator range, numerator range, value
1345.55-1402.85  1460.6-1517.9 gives 1.15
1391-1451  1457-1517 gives 1.07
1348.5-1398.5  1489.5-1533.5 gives 1.25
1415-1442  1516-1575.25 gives 1.06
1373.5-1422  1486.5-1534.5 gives 1.21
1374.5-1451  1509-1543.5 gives 1.19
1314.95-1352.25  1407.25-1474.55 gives 1.04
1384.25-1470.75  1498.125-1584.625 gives 1.09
